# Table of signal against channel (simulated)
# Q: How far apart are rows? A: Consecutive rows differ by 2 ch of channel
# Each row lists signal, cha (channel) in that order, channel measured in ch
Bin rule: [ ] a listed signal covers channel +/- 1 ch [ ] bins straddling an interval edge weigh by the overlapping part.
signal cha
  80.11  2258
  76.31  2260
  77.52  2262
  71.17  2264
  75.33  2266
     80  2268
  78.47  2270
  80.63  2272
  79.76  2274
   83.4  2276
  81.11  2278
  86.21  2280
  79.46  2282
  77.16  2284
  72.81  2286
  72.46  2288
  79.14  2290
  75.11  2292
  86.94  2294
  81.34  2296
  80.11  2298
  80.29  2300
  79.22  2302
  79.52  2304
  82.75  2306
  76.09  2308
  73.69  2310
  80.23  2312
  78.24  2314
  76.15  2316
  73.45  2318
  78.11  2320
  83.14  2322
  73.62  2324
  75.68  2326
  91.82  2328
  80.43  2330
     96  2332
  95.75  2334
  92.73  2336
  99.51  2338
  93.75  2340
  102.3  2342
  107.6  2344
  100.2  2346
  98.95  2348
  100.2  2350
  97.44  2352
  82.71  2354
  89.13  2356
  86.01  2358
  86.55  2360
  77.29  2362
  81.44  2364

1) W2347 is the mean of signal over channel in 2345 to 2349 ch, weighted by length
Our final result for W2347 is 99.6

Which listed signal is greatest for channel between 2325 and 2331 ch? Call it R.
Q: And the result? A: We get 91.82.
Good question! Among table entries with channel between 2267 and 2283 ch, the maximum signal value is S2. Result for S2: 86.21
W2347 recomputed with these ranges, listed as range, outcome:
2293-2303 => 81.6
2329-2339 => 92.9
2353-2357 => 85.9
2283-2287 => 75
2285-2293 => 74.9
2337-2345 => 101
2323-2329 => 80.4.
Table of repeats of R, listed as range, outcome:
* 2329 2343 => 102.3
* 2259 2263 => 77.52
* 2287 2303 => 86.94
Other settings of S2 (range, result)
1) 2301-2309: 82.75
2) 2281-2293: 79.46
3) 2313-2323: 83.14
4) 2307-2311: 76.09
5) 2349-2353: 100.2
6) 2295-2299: 81.34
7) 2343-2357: 107.6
